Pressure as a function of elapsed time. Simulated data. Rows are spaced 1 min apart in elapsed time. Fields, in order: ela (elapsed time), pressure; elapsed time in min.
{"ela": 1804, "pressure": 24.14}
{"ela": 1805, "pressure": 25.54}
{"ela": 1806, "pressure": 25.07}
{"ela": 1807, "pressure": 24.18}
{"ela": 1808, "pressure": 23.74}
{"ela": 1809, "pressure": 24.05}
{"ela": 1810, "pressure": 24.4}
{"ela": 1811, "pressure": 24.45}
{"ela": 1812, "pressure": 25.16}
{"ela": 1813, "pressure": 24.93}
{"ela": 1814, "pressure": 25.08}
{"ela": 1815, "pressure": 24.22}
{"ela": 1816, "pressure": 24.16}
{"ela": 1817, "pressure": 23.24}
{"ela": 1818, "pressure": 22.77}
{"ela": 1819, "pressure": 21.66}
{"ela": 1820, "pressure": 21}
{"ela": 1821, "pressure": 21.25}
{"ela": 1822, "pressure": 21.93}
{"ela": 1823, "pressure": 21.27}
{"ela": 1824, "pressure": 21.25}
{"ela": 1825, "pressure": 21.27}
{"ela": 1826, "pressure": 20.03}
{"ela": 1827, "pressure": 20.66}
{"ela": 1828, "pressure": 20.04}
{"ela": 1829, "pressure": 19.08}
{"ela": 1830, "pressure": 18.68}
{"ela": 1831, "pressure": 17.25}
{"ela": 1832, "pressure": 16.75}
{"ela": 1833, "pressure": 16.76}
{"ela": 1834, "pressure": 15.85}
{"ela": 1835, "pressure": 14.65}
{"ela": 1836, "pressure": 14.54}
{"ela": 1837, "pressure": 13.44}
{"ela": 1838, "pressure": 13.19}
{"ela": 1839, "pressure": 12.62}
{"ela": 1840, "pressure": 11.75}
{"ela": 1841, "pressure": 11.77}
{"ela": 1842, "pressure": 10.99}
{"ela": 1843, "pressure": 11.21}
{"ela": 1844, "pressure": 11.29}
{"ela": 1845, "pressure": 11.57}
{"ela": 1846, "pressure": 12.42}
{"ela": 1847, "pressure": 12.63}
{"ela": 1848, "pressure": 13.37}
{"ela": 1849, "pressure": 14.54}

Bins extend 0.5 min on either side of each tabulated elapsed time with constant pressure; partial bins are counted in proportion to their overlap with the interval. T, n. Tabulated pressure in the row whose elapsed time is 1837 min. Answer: 13.44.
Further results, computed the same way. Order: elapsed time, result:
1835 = 14.65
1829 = 19.08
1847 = 12.63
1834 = 15.85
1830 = 18.68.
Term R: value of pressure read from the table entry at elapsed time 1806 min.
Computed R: 25.07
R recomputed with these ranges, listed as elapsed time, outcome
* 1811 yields 24.45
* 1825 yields 21.27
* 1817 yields 23.24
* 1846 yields 12.42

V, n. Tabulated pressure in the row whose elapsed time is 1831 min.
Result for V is 17.25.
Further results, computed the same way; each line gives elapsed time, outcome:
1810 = 24.4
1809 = 24.05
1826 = 20.03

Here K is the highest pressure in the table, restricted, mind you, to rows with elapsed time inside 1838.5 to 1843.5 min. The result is 12.62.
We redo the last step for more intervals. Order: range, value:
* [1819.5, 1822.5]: 21.93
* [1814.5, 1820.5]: 24.22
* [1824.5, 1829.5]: 21.27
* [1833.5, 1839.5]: 15.85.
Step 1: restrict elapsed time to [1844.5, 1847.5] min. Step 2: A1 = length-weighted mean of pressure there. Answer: 12.2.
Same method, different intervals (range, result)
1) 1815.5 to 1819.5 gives 23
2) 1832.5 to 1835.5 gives 15.8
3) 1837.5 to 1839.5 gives 12.9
